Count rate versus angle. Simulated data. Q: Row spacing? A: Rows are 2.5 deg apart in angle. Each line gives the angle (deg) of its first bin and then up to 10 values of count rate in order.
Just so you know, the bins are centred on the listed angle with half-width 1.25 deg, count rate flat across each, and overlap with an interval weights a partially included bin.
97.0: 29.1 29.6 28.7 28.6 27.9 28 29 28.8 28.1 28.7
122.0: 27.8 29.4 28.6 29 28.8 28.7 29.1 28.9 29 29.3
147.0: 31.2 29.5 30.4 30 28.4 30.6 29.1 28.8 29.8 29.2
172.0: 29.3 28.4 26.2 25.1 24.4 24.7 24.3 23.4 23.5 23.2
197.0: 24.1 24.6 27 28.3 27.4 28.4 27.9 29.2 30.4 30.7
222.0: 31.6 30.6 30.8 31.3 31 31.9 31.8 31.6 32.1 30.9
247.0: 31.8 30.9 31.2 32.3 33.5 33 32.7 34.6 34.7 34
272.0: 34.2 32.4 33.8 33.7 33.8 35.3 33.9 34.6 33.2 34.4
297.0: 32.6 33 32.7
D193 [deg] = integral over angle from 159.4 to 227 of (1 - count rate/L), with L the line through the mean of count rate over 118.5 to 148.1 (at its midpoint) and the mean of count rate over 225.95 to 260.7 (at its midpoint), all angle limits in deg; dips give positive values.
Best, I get 6.8 deg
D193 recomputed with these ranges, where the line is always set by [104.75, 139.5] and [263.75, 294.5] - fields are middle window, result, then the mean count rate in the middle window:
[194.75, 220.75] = 3.3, 27.6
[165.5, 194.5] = 4.2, 26.1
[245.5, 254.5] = 0.4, 31.4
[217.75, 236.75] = 0.6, 31.1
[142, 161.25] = -0.1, 29.8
